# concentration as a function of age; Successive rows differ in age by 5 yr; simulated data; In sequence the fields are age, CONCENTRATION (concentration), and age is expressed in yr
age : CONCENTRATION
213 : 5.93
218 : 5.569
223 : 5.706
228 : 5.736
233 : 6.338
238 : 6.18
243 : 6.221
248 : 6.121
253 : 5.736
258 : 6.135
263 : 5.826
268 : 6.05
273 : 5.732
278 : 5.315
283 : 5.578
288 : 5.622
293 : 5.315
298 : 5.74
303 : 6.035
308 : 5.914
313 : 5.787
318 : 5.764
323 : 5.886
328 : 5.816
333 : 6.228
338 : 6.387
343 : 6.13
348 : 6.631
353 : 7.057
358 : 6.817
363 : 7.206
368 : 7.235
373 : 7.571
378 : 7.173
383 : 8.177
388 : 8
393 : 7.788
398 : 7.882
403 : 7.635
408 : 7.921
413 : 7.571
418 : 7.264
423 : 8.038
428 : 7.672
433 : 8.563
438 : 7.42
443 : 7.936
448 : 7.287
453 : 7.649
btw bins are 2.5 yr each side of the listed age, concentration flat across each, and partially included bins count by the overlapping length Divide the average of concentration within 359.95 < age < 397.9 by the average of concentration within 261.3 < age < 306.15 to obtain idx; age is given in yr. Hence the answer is 1.34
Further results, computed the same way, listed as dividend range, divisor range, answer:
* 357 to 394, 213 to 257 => 1.26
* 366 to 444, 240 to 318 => 1.33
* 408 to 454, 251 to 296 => 1.35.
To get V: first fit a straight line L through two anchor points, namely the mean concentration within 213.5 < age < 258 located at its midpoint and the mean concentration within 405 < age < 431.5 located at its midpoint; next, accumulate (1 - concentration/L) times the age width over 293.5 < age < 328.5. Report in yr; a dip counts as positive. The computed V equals 4.5 yr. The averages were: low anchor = 5.96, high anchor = 7.72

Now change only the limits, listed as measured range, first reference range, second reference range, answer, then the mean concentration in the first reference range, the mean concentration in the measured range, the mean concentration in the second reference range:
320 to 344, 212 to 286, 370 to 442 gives 2.78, 5.88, 6.08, 7.76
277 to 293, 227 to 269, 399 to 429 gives 2.30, 6.05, 5.49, 7.69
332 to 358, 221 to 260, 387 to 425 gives 2.13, 6.02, 6.53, 7.75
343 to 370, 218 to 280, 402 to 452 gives 0.42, 5.92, 6.91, 7.73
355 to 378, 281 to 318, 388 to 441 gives -0.91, 5.72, 7.2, 7.79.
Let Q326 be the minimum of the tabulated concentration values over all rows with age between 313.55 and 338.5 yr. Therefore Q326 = 5.764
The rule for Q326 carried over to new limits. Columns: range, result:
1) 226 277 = 5.732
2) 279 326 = 5.315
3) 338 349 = 6.13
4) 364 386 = 7.173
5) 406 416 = 7.571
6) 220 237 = 5.706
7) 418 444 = 7.264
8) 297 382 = 5.74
